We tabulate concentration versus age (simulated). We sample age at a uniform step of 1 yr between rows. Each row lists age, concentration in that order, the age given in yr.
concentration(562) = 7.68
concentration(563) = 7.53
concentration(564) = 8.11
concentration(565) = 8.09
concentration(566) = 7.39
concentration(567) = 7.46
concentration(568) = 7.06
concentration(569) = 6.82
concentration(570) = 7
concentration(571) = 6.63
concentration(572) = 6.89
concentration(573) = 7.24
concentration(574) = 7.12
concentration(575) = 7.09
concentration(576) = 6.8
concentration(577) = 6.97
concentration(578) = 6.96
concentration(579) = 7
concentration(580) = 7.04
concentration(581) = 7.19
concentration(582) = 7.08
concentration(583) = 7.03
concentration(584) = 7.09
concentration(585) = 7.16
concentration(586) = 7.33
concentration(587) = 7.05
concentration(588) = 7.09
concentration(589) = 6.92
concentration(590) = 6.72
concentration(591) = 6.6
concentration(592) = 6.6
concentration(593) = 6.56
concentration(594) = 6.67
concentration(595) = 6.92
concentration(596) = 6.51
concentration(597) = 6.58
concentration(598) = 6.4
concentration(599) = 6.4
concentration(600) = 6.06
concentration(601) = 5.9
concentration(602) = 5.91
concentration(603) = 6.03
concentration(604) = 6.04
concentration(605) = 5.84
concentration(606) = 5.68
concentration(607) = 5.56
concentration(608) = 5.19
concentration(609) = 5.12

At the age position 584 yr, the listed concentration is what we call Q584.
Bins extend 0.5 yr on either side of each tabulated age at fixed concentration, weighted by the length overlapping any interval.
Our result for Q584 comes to 7.09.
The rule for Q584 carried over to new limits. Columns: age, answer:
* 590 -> 6.72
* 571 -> 6.63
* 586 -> 7.33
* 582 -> 7.08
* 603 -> 6.03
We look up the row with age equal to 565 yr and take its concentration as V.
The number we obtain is 8.09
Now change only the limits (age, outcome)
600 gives 6.06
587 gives 7.05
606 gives 5.68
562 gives 7.68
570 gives 7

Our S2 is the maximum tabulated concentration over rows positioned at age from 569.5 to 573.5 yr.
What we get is 7.24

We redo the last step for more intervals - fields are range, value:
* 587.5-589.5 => 7.09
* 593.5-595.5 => 6.92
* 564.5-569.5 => 8.09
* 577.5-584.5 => 7.19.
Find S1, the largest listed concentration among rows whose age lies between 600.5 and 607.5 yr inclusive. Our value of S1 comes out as 6.04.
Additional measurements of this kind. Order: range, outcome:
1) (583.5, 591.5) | 7.33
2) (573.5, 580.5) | 7.12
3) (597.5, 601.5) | 6.4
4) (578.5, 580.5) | 7.04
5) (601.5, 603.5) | 6.03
